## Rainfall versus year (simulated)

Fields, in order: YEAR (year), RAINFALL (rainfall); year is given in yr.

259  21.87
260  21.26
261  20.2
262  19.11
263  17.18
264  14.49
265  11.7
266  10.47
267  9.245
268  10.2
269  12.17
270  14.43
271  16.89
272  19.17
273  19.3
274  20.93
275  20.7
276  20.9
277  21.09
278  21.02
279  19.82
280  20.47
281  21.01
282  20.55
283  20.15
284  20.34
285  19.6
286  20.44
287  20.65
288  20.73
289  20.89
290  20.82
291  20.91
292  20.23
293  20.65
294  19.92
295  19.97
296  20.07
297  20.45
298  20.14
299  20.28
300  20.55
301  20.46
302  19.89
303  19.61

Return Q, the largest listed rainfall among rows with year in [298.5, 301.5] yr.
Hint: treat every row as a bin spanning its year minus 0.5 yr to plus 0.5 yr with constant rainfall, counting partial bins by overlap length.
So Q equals 20.55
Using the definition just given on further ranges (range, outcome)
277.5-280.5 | 21.02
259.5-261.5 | 21.26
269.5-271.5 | 16.89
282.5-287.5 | 20.65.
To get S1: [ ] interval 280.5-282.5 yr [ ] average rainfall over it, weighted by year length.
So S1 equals 20.8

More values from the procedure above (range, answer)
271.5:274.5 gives 19.8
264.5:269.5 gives 10.8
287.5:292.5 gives 20.7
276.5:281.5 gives 20.7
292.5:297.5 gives 20.2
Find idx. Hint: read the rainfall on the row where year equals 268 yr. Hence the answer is 10.2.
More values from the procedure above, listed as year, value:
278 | 21.02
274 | 20.93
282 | 20.55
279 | 19.82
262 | 19.11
